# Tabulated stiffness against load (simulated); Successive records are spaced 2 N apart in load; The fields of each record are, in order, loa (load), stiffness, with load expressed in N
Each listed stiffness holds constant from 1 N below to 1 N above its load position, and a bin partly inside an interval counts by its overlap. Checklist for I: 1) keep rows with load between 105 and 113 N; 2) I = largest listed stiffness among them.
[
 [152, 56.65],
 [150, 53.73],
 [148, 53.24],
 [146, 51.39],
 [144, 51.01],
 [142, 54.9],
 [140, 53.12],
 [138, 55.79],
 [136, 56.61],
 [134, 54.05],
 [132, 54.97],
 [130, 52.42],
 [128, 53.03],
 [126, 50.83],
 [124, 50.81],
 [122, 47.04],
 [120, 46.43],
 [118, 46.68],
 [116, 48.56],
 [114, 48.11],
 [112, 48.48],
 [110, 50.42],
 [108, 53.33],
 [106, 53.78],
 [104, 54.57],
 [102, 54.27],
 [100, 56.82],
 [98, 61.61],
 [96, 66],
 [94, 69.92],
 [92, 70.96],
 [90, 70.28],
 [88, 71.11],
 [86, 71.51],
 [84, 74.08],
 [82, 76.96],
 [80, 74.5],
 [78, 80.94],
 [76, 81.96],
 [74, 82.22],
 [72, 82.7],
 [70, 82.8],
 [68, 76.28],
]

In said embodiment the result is 53.78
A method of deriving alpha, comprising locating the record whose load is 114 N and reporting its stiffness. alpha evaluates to 48.11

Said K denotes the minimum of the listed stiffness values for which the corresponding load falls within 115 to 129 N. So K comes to 46.43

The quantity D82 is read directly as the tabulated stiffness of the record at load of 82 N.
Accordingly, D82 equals 76.96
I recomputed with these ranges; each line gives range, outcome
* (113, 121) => 48.56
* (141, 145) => 54.9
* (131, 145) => 56.61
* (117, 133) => 54.97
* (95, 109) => 66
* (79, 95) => 76.96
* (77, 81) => 80.94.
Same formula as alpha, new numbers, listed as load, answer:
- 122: 47.04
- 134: 54.05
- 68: 76.28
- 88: 71.11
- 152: 56.65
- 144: 51.01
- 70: 82.8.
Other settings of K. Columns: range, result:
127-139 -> 52.42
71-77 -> 81.96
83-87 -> 71.51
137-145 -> 51.01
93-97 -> 66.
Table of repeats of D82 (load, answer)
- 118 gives 46.68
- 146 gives 51.39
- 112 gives 48.48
